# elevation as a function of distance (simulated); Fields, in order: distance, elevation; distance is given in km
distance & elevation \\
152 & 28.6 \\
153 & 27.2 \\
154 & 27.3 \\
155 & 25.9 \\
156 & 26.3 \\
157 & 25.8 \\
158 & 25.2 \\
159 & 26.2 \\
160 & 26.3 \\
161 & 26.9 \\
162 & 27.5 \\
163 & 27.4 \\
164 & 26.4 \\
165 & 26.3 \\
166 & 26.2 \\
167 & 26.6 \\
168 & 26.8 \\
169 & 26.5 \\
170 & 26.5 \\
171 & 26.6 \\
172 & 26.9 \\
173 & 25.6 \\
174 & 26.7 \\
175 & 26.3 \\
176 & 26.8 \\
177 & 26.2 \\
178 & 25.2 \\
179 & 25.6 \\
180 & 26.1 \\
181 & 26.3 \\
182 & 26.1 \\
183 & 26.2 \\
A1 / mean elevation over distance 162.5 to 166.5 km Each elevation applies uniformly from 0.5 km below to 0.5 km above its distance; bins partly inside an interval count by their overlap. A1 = 26.6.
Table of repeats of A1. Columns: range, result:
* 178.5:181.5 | 26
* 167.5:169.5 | 26.6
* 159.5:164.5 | 26.9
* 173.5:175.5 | 26.5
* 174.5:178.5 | 26.1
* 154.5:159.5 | 25.9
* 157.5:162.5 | 26.4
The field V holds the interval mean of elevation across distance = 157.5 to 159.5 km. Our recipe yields 25.7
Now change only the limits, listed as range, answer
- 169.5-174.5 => 26.5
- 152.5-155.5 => 26.8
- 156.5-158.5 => 25.5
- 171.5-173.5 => 26.2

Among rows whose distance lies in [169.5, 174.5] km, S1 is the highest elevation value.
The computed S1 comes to 26.9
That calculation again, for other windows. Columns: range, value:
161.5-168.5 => 27.5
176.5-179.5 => 26.2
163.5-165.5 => 26.4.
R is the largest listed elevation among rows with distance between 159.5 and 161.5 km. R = 26.9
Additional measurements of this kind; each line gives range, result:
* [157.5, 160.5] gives 26.3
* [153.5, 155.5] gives 27.3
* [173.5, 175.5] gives 26.7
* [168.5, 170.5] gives 26.5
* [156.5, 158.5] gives 25.8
